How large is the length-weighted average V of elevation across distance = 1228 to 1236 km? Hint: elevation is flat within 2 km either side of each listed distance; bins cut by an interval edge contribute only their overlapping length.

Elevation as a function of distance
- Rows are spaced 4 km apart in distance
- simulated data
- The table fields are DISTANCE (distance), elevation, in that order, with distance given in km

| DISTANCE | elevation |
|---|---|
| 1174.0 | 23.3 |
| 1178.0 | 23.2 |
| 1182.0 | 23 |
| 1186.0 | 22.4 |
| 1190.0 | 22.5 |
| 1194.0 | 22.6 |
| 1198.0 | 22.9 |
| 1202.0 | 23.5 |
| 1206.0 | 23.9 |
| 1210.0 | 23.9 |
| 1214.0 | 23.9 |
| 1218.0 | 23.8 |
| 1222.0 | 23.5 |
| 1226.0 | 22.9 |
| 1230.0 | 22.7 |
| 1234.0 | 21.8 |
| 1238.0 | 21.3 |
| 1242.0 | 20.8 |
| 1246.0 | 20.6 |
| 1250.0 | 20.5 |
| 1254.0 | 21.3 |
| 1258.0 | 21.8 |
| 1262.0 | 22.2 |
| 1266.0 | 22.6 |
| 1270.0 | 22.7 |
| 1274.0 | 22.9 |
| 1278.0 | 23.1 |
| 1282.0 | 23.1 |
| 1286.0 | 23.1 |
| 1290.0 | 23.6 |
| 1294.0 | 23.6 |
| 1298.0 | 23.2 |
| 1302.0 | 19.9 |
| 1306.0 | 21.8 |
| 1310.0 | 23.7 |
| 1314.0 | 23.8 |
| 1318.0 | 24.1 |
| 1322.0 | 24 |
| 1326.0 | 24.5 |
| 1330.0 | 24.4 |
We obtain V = 22.2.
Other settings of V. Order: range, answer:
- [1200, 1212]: 23.8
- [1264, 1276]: 22.7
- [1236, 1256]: 20.9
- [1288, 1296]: 23.6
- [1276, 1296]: 23.3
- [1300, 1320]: 22.7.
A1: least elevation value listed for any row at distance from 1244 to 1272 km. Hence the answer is 20.5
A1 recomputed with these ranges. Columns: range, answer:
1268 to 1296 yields 22.7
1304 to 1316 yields 21.8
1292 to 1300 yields 23.2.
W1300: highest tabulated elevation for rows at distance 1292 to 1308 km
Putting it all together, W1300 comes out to 23.6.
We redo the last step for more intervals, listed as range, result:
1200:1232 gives 23.9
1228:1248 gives 22.7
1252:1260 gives 21.8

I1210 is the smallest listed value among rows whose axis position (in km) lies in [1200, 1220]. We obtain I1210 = 23.5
